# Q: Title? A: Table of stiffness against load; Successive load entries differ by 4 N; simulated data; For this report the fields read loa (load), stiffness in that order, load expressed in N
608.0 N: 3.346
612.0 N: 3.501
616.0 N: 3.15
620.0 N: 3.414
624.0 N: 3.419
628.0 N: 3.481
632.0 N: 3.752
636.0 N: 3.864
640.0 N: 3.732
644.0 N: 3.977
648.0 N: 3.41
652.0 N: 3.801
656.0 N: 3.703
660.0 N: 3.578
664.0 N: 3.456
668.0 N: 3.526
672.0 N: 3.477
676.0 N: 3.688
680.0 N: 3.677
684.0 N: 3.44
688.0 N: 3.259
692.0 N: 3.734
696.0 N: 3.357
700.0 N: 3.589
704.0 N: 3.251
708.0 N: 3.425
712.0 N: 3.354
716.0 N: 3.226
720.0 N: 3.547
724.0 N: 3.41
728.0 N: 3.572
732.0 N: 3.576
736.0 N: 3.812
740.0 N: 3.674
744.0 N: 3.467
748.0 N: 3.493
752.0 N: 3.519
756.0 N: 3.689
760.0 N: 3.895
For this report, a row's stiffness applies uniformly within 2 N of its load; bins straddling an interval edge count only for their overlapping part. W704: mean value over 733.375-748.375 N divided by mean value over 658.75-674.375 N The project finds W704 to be 1.03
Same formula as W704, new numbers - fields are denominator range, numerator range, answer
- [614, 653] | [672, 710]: 0.97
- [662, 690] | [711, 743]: 1.01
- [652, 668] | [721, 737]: 0.99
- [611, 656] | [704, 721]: 0.93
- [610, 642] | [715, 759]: 1.01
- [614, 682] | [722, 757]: 0.99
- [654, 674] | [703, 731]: 0.96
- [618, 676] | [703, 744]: 0.96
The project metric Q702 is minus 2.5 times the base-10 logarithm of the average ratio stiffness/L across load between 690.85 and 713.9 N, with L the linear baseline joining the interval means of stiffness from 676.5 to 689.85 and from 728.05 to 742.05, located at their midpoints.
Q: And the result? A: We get 0.03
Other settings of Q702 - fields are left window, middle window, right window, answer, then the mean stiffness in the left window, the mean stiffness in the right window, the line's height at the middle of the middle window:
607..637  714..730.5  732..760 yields 0.048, 3.48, 3.63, 3.6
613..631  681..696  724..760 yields 0.012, 3.39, 3.61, 3.51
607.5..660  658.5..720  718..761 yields 0.038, 3.59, 3.6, 3.59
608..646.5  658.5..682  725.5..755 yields 0.004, 3.57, 3.59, 3.58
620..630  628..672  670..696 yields -0.055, 3.44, 3.53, 3.48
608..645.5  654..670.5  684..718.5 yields -0.022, 3.57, 3.4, 3.49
